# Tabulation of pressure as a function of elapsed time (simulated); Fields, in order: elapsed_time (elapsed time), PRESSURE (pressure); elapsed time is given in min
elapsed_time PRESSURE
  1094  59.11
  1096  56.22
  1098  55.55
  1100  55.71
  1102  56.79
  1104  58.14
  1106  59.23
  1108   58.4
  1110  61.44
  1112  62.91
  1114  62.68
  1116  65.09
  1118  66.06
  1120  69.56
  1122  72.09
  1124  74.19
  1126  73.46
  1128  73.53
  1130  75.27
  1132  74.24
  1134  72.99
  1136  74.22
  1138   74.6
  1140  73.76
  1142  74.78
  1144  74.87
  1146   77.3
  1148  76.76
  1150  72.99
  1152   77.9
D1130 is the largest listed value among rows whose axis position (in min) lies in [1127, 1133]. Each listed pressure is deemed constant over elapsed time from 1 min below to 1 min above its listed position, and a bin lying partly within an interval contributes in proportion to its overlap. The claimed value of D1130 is 75.27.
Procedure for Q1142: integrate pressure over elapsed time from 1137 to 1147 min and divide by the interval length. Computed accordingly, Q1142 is 75.1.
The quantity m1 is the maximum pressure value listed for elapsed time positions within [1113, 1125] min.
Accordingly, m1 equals 74.19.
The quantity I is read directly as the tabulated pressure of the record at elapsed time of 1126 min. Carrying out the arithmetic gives 73.46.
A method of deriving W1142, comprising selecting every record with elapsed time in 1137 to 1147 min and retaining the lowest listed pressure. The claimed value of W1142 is 73.76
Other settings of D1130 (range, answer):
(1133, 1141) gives 74.6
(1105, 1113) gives 62.91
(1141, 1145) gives 74.87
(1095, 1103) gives 56.79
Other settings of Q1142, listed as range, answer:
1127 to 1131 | 74.4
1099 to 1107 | 57.5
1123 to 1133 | 74.1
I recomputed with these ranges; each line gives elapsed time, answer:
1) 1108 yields 58.4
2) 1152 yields 77.9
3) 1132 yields 74.24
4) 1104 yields 58.14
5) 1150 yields 72.99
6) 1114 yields 62.68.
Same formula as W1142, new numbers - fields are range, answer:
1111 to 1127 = 62.68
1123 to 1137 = 72.99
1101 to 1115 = 56.79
